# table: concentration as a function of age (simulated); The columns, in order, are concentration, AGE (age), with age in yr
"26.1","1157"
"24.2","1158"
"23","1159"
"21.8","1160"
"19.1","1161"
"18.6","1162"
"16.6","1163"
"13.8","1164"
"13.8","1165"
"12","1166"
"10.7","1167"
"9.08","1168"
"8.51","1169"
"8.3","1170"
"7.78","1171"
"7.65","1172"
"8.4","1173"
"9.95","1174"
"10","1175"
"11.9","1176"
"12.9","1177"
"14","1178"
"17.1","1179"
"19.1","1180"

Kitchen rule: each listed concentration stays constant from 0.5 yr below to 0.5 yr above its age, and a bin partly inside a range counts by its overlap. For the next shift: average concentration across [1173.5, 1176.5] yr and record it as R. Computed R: 10.6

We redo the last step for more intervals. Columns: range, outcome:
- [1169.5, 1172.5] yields 7.91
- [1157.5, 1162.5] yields 21.3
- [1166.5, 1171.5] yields 8.87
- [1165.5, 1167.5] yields 11.3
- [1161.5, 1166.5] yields 15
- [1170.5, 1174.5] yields 8.45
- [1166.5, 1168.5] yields 9.89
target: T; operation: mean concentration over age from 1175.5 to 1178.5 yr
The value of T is 12.9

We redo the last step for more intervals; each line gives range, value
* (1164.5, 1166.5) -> 12.9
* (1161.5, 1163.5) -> 17.6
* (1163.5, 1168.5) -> 11.9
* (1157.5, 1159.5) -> 23.6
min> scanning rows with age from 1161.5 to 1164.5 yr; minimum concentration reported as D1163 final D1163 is 13.8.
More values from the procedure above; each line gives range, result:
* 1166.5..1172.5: 7.65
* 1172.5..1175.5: 8.4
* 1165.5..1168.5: 9.08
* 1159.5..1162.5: 18.6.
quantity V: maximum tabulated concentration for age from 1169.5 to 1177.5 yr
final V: 12.9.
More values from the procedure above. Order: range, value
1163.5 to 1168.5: 13.8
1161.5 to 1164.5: 18.6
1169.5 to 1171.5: 8.3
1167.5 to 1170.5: 9.08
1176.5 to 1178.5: 14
